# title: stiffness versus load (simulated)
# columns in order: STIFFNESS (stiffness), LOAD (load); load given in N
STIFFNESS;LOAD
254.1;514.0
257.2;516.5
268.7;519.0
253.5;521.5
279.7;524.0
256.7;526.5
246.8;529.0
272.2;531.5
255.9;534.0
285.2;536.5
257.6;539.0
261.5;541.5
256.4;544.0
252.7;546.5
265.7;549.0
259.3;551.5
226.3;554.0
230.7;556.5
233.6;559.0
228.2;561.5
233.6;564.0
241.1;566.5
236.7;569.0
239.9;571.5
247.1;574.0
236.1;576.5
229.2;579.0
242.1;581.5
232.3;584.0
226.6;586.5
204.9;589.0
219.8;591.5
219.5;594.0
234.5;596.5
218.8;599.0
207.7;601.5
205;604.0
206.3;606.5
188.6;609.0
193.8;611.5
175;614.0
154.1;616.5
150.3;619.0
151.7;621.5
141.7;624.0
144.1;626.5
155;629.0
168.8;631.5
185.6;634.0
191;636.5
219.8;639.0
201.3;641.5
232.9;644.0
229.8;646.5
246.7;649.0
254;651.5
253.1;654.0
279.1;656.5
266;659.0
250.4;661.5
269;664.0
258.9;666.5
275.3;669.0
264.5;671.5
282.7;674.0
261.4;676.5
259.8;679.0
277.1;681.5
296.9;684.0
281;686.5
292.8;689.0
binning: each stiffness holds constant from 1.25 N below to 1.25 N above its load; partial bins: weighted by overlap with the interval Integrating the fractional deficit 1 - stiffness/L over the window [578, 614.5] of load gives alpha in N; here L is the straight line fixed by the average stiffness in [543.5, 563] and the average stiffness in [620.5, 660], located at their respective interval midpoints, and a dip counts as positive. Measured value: 1.88 N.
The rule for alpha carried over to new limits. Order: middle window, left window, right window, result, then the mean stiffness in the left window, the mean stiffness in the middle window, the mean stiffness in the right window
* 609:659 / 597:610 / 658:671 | 8.3 N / 207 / 198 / 264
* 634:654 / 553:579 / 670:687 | 2.9 N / 235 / 224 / 275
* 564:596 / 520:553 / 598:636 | -2.4 N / 262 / 231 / 176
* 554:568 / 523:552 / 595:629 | 0.2 N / 262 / 233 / 182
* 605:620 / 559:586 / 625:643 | 1.6 N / 236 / 179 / 181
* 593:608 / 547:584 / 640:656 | 1.5 N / 239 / 215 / 238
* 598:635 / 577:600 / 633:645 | 6.7 N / 226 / 176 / 206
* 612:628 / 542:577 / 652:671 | 6.3 N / 243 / 155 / 264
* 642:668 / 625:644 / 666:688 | -3.0 N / 184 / 253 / 274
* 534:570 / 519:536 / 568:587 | 0.3 N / 262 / 248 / 237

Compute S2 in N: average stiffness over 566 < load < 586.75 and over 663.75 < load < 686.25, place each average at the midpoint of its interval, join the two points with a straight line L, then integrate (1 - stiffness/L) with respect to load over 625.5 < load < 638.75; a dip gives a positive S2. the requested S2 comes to 4.3 N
